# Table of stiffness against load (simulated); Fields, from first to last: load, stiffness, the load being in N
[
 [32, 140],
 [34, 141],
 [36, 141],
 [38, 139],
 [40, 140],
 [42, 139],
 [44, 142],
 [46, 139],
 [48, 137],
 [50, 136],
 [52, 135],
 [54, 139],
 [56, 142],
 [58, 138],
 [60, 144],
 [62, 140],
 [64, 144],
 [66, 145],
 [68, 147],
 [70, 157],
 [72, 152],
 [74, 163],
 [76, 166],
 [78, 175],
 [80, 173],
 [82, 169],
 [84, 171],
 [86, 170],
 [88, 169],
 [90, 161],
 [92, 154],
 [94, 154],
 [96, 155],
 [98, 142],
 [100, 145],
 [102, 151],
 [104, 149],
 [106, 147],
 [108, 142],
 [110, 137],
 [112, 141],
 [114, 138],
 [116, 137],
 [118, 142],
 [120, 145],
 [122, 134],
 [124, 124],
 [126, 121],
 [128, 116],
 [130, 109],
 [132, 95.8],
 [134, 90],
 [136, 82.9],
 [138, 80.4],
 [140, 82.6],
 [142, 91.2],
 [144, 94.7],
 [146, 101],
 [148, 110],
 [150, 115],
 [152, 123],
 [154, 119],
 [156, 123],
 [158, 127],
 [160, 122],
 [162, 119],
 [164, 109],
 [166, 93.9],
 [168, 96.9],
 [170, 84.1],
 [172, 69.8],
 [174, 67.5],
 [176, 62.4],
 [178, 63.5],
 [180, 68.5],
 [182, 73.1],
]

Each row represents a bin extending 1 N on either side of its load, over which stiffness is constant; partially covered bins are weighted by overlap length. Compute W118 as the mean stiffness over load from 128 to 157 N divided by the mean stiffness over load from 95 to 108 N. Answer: 0.7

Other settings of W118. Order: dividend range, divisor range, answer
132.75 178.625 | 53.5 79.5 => 0.64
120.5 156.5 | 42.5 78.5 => 0.73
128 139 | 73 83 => 0.55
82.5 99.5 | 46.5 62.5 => 1.15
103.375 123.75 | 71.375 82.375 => 0.84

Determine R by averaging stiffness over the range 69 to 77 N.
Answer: 160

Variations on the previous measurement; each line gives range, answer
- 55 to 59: 140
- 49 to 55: 137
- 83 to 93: 165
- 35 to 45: 140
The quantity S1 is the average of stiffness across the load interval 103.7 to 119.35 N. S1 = 141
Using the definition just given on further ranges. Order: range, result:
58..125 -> 151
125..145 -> 96.4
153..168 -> 115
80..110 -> 156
